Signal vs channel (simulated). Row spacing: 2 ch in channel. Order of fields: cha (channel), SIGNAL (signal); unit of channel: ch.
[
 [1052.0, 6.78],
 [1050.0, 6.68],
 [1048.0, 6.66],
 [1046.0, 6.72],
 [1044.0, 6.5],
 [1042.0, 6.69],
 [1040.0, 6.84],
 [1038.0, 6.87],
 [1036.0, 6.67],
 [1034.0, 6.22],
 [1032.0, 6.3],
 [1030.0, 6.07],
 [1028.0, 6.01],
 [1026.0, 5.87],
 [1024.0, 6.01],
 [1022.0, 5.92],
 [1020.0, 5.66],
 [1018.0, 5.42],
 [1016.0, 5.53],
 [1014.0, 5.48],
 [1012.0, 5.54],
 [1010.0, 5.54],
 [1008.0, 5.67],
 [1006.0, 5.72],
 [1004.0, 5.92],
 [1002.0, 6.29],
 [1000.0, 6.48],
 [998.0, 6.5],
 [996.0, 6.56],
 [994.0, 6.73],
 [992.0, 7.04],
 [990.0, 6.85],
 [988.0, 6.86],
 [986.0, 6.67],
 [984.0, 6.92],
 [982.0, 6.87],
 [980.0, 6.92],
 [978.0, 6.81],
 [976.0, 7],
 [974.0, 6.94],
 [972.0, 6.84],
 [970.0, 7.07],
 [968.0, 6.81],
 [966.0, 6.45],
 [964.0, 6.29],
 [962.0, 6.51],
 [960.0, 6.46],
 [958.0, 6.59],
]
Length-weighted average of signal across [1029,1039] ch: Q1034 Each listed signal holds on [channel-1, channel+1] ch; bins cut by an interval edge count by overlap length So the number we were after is 6.43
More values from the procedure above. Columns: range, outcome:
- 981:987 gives 6.82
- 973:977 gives 6.97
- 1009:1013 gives 5.54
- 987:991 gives 6.86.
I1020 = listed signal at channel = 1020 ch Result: 5.66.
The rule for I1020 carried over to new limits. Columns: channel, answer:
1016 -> 5.53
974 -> 6.94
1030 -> 6.07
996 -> 6.56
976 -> 7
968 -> 6.81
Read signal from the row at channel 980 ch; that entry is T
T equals 6.92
